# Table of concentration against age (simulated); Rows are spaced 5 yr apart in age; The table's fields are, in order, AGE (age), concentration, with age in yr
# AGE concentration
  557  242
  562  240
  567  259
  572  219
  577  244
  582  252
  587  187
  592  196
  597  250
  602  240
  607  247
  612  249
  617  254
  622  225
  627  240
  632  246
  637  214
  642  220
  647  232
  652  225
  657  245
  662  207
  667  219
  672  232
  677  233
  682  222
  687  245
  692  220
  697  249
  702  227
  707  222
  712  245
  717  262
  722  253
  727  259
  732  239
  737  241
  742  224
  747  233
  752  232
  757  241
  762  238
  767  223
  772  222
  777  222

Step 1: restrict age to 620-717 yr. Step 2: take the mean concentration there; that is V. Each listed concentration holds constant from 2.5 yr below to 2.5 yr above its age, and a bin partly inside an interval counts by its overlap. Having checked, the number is 231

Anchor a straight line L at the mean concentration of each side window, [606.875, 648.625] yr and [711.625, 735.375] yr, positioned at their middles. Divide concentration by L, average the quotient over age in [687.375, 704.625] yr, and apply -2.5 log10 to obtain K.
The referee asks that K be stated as 0.06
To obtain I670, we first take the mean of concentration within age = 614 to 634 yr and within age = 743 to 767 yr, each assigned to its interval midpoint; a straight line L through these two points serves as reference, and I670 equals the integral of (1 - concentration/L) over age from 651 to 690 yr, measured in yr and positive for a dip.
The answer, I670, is 1.7 yr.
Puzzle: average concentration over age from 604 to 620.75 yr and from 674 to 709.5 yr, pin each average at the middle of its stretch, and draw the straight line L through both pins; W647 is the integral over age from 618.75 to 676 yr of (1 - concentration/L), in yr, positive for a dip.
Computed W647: 2.9 yr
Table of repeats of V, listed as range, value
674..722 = 237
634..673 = 224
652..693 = 228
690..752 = 239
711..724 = 254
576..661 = 233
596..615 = 246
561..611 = 234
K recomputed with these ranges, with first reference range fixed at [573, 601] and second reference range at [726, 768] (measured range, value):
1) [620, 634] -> -0.04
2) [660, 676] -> 0.05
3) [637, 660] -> 0.01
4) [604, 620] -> -0.10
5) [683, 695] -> 0.00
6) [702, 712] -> 0.02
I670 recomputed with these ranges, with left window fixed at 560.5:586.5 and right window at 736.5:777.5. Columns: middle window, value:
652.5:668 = 0.7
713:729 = -1.7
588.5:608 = 0.6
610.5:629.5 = -0.4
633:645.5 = 0.7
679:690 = 0.0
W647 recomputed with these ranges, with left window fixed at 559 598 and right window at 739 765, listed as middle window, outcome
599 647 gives -1.2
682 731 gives -1.8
